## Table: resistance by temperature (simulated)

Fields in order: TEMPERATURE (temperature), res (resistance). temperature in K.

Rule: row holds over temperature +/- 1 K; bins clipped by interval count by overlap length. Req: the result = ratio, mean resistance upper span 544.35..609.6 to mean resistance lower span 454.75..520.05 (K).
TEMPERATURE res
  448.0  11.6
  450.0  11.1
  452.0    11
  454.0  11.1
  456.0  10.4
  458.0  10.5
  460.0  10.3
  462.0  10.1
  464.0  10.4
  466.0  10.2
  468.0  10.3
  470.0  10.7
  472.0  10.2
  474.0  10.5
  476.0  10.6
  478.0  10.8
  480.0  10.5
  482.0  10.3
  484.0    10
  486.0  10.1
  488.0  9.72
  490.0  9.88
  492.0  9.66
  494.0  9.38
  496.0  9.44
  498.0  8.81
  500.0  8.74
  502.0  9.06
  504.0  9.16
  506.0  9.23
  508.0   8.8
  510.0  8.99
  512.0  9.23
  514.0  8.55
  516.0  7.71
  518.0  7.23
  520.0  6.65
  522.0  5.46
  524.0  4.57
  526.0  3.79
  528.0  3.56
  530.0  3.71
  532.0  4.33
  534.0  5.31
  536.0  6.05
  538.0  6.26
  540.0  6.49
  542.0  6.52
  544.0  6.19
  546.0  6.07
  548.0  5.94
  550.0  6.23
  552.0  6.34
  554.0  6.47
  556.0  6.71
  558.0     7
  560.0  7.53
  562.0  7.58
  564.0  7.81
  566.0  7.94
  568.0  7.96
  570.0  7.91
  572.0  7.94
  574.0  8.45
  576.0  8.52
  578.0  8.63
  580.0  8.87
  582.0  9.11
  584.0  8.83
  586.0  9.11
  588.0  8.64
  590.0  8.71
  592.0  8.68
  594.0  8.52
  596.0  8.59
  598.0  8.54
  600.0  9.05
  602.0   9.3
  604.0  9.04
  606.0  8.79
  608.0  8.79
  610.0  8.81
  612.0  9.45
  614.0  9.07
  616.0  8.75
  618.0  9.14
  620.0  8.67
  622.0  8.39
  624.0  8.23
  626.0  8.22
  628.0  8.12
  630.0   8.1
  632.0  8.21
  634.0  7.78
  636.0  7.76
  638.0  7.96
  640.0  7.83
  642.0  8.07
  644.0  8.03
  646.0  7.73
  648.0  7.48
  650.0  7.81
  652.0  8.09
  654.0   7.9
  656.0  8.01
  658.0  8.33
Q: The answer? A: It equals 0.83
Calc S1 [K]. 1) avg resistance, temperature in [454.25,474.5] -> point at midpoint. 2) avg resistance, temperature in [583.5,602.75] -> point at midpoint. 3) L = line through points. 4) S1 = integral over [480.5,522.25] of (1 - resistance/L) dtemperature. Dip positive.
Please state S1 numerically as 4.2 K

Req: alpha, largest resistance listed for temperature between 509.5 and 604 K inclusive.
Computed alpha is 9.3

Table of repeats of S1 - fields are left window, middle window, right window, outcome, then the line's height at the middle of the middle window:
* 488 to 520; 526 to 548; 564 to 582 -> 8.2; 8.6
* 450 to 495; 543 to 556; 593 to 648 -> 4.3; 9.35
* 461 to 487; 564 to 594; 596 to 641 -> 1.8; 9.04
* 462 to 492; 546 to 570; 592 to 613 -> 6.0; 9.37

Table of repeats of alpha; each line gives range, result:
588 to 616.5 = 9.45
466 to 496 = 10.8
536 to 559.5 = 7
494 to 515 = 9.44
